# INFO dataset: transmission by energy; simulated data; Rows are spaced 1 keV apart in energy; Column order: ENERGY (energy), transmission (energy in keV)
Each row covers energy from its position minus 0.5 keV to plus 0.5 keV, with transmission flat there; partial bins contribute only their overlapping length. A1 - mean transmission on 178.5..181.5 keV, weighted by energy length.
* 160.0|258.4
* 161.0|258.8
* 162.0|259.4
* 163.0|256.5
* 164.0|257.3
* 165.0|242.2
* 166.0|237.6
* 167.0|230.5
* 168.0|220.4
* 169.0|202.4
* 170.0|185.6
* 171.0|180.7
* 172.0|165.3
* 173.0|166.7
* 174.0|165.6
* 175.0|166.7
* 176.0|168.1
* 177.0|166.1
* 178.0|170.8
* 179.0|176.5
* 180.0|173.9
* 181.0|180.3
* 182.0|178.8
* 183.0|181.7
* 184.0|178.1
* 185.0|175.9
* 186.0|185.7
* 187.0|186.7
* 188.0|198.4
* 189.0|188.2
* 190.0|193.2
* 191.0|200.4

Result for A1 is 177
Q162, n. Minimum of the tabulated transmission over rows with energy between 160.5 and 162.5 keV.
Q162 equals 258.8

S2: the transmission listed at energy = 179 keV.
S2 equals 176.5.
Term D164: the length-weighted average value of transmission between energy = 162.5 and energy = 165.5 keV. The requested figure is 252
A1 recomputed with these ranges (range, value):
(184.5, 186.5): 181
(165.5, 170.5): 215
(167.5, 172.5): 191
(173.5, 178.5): 167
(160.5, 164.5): 258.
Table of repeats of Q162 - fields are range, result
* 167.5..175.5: 165.3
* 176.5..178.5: 166.1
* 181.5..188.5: 175.9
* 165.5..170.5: 185.6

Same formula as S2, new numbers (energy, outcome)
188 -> 198.4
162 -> 259.4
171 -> 180.7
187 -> 186.7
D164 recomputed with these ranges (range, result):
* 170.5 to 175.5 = 169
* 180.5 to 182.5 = 180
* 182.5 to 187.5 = 182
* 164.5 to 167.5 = 237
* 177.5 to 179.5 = 174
